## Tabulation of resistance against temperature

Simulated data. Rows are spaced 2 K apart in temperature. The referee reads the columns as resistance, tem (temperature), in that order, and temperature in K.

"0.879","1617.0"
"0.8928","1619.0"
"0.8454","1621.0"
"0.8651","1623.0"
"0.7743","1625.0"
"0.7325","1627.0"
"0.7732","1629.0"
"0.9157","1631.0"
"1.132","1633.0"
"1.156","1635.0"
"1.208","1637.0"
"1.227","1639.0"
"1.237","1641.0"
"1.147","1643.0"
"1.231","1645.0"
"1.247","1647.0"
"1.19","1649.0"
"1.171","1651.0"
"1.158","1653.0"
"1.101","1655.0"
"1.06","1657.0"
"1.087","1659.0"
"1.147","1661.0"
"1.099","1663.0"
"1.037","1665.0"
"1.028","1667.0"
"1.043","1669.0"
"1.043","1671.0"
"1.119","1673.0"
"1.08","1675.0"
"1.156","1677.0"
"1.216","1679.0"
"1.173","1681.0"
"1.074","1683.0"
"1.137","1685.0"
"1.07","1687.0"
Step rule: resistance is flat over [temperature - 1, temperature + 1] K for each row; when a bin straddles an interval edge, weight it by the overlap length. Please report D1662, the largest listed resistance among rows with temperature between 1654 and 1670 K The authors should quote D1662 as 1.147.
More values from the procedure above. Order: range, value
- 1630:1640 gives 1.227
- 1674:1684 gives 1.216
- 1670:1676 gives 1.119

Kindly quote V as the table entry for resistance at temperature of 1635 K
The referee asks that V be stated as 1.156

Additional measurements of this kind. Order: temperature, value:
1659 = 1.087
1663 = 1.099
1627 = 0.7325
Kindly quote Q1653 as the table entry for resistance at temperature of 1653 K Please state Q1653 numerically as 1.158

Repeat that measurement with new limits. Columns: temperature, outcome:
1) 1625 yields 0.7743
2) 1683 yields 1.074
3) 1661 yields 1.147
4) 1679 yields 1.216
